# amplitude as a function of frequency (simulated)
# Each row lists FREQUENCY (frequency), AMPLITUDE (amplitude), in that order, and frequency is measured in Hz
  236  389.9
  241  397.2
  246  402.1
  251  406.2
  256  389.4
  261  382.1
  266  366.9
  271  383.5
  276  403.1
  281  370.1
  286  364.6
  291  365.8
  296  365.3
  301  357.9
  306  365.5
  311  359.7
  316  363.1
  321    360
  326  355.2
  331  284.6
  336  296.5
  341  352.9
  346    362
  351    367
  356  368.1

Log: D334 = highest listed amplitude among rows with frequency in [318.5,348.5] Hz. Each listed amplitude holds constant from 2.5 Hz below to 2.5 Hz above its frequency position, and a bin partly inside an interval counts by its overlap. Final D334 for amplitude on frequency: 362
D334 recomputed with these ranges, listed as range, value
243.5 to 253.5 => 406.2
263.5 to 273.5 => 383.5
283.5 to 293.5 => 365.8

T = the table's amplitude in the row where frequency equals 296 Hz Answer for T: 365.3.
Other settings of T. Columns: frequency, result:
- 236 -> 389.9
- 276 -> 403.1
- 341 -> 352.9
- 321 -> 360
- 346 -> 362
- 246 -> 402.1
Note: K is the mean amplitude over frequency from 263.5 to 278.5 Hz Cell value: 384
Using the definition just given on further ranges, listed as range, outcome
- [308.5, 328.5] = 360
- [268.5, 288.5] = 380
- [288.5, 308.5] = 364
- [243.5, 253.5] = 404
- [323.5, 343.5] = 322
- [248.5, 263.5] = 393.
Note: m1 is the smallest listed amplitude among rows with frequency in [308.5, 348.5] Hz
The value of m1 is 284.6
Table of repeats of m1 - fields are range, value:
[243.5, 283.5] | 366.9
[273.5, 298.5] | 364.6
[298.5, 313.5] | 357.9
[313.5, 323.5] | 360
